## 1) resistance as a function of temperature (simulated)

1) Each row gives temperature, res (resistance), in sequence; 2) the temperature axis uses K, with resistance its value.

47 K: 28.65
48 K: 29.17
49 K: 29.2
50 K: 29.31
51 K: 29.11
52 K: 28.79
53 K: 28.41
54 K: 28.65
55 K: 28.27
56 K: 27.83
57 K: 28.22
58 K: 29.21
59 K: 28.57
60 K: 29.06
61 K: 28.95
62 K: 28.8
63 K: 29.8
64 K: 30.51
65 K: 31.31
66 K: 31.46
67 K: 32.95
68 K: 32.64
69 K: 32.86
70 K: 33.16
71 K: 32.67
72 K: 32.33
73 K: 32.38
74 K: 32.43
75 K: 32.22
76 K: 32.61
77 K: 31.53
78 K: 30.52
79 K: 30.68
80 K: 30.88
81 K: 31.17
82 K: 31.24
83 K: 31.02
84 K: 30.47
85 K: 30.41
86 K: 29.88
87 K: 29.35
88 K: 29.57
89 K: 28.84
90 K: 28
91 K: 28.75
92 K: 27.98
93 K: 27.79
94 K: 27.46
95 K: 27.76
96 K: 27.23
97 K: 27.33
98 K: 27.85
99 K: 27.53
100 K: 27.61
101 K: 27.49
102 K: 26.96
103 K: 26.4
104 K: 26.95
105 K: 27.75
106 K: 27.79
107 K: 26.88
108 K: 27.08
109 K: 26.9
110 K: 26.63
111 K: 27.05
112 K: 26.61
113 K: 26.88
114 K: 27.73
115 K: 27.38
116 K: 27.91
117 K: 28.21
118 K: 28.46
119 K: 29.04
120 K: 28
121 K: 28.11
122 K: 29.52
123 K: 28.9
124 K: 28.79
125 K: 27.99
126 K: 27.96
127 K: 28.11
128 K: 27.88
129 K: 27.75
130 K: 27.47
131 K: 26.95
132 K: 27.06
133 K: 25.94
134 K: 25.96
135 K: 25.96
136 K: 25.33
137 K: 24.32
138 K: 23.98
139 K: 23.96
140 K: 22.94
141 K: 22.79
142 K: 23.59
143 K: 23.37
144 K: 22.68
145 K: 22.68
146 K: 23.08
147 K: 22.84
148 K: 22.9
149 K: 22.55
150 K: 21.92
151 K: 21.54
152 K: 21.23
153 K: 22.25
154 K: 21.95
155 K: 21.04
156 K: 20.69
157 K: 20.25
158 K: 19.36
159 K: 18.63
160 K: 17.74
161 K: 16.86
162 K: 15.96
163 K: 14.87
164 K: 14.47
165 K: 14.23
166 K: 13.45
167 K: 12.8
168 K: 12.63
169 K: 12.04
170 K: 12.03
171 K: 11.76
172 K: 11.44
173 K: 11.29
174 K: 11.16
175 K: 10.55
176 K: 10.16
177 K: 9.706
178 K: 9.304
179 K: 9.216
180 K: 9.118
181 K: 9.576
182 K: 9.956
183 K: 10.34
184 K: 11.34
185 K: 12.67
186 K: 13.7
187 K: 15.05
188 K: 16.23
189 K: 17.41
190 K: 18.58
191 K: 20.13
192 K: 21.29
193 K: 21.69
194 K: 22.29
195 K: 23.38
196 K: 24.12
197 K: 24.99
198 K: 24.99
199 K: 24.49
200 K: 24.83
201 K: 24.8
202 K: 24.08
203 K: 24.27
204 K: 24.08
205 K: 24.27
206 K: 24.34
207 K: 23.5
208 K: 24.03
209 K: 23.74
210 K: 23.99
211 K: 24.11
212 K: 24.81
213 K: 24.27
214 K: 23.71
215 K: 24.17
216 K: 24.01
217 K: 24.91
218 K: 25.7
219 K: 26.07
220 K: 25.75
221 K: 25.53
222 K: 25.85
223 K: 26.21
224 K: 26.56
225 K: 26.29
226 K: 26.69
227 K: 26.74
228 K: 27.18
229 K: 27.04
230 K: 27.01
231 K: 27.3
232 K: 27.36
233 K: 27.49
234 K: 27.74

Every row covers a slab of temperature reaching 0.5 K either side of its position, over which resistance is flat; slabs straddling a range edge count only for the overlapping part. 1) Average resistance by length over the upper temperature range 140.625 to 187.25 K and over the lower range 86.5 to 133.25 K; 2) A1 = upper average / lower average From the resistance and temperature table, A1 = 0.6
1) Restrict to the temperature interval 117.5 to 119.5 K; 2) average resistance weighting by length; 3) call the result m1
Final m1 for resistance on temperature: 28.8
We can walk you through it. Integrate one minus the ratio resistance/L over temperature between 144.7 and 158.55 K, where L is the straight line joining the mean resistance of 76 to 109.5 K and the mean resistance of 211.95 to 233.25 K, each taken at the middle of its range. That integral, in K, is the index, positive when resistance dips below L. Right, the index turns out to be 2.9 K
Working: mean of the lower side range 28.7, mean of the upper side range 25.9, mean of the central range 21.7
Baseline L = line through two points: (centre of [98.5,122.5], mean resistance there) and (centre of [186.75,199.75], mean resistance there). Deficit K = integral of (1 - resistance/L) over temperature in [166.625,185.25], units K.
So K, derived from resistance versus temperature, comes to 9.7 K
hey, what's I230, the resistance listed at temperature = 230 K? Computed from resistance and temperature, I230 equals 27.01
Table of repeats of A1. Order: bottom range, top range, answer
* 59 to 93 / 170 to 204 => 0.54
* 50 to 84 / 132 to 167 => 0.69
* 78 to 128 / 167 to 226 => 0.69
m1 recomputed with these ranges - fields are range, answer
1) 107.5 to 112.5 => 26.9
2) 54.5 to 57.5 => 28.1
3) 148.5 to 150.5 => 22.2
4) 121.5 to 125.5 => 28.8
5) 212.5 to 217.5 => 24.2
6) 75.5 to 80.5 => 31.2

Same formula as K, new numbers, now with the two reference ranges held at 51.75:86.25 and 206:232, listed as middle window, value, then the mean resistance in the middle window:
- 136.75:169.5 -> 9.4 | 19.8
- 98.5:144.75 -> 3.4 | 26.7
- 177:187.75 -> 6.3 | 11.1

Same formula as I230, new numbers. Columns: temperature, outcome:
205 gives 24.27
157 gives 20.25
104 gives 26.95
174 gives 11.16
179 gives 9.216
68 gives 32.64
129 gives 27.75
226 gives 26.69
